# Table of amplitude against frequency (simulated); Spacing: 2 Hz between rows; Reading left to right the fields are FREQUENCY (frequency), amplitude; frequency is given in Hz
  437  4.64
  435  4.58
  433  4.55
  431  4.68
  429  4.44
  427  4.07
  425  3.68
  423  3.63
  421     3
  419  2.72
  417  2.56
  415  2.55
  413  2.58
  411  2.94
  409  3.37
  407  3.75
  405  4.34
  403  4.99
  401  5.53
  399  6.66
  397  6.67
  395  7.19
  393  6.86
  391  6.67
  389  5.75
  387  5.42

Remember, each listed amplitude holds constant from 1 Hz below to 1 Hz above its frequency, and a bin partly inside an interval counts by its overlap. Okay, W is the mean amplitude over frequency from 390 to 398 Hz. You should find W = 6.85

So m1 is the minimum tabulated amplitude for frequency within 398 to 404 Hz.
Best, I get 4.99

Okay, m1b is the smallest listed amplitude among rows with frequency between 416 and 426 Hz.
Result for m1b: 2.56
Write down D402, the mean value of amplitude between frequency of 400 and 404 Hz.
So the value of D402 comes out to 5.26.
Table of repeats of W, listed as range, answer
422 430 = 3.96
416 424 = 2.98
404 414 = 3.4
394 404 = 6.21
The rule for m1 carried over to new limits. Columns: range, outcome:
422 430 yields 3.63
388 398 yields 5.75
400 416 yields 2.55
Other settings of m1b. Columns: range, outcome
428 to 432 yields 4.44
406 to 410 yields 3.37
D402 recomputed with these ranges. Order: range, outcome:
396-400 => 6.67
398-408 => 5.05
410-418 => 2.66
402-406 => 4.67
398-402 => 6.1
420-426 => 3.44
